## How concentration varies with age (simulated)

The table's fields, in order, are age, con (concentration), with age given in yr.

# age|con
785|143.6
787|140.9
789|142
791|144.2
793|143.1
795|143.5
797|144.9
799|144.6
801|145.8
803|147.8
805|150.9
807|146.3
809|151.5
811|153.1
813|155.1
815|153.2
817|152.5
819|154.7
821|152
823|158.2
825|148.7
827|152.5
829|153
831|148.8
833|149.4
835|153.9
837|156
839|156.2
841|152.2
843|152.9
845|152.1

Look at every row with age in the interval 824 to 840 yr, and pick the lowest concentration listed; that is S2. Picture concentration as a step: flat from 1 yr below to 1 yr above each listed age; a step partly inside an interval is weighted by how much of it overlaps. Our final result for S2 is 148.7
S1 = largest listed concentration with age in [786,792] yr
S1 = 144.2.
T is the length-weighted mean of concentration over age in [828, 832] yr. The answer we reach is 151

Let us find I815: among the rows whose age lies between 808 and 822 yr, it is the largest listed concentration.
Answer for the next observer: 155.1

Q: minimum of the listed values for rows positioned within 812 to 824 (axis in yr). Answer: 152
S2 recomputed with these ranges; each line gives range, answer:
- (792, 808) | 143.1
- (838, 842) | 152.2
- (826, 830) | 152.5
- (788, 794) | 142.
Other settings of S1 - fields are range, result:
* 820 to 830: 158.2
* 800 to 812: 153.1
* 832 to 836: 153.9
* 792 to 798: 144.9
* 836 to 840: 156.2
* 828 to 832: 153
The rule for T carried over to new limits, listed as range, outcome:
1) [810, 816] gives 154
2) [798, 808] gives 147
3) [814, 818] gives 153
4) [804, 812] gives 150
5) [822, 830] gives 153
